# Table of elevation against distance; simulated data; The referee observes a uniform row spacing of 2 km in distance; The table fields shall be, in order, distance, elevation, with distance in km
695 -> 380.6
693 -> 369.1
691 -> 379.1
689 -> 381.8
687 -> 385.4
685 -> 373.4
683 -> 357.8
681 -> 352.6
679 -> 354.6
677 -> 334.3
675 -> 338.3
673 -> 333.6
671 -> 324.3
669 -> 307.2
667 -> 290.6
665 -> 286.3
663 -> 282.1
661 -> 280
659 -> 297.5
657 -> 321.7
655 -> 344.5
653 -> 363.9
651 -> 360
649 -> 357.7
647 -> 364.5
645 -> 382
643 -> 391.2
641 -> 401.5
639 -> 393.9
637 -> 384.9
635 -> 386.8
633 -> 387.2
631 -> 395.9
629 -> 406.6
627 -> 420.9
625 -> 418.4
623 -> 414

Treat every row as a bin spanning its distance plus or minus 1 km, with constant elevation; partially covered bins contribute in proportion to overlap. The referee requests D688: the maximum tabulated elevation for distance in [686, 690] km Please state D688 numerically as 385.4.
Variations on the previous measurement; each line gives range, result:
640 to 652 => 401.5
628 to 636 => 406.6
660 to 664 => 282.1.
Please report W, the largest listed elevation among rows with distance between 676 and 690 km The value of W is 385.4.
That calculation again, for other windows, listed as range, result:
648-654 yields 363.9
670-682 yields 354.6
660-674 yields 333.6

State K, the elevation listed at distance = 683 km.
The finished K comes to 357.8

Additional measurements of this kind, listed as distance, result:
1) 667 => 290.6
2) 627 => 420.9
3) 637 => 384.9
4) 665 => 286.3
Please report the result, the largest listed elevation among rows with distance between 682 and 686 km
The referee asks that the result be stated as 373.4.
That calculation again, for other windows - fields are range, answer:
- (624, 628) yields 420.9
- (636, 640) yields 393.9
